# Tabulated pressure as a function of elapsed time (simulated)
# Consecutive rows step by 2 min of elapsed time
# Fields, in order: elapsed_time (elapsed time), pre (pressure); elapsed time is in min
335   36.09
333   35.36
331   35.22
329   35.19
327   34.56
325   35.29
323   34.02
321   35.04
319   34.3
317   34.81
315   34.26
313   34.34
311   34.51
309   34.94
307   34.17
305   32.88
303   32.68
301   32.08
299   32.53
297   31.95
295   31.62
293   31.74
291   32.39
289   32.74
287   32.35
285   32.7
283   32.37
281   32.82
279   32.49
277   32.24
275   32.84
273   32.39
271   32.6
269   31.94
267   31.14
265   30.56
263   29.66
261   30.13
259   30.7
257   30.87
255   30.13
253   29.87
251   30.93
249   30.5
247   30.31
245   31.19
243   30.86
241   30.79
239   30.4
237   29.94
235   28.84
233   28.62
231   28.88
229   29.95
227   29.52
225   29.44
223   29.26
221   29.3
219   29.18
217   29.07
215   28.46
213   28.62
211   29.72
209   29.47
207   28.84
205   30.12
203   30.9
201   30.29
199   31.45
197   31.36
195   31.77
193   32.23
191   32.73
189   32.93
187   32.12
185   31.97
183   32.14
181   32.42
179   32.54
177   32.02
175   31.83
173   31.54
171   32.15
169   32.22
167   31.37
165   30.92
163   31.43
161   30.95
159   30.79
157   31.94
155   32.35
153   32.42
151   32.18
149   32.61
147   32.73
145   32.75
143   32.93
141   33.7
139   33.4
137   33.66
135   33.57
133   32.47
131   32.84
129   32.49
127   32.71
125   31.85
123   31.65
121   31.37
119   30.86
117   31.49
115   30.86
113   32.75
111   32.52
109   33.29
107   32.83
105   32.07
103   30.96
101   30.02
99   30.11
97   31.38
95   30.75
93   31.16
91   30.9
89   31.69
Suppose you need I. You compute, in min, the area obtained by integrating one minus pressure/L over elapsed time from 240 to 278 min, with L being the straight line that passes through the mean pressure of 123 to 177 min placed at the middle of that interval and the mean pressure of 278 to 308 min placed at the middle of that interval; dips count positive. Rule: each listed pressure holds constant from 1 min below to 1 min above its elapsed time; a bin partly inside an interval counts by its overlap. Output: 1.66 min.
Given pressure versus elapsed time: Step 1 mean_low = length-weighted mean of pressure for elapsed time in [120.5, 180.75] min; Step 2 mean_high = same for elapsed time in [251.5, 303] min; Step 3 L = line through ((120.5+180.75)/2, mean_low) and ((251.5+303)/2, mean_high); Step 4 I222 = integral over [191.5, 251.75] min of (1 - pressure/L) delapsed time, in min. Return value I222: 3.6 min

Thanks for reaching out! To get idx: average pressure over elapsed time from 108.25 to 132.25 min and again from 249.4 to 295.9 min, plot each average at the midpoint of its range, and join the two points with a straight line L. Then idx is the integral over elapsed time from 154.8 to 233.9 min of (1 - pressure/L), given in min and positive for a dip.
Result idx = 2.6 min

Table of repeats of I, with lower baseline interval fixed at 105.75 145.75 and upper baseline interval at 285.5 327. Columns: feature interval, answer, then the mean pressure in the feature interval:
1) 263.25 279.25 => 0.66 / 31.9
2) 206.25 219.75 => 1.60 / 29.1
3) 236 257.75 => 1.72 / 30.5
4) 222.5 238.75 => 1.82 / 29.4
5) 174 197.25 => 0.44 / 32.2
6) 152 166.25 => 0.49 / 31.5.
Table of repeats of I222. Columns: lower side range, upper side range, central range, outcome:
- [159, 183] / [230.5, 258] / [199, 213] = 0.5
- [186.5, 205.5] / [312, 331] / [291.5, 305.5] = 0.8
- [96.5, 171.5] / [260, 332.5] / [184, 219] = 1.9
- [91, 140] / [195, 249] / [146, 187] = -1.3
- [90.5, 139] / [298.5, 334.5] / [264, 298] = 1.7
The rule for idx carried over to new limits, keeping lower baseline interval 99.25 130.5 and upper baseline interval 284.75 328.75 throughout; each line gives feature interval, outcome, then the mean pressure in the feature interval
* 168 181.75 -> 0.1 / 32.1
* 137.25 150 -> -0.4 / 33.1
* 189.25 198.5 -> 0.1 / 32.1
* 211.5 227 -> 1.7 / 29.1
